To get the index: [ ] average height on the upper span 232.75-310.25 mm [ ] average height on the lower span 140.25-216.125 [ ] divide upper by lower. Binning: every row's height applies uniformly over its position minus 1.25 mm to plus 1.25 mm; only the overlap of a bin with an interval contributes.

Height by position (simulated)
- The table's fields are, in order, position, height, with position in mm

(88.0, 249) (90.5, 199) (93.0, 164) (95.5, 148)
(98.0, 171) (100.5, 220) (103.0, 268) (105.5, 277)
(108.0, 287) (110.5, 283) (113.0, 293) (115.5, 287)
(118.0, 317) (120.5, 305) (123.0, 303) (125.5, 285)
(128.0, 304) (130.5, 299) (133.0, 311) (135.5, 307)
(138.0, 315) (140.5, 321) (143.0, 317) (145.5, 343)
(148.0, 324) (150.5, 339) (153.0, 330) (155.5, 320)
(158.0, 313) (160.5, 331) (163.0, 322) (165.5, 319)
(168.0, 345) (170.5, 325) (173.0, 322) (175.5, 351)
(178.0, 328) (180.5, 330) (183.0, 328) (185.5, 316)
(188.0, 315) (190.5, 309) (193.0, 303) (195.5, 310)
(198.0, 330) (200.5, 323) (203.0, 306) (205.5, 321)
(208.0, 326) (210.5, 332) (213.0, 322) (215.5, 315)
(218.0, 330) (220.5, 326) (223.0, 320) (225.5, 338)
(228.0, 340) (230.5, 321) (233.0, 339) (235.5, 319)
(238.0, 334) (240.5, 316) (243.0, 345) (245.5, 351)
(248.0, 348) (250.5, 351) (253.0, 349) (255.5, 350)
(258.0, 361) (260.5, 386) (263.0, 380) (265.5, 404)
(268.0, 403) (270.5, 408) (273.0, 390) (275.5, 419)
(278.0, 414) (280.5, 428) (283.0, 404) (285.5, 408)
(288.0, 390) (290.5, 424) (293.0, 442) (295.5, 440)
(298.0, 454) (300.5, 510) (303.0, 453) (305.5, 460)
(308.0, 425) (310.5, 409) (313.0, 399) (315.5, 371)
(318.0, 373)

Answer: 1.2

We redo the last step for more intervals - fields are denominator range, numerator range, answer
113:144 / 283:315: 1.41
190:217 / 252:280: 1.22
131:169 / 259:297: 1.27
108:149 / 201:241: 1.06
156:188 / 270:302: 1.30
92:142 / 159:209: 1.18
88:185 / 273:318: 1.43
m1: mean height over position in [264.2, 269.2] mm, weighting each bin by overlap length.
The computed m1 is 403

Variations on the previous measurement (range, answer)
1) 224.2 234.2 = 334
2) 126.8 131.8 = 302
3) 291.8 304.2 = 460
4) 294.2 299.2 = 447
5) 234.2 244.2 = 328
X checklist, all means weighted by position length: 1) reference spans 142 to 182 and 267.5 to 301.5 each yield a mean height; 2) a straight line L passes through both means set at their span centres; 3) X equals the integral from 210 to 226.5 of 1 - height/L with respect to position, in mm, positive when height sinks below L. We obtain 2.1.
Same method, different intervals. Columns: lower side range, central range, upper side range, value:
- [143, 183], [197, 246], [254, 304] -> 5.8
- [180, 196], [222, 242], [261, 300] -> 1.9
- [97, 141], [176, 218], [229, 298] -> 2.0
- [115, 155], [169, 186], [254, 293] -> 0.5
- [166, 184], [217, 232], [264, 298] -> 1.7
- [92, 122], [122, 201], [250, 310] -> -4.8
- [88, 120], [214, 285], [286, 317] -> 4.0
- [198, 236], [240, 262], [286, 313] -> 1.2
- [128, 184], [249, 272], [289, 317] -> 1.5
